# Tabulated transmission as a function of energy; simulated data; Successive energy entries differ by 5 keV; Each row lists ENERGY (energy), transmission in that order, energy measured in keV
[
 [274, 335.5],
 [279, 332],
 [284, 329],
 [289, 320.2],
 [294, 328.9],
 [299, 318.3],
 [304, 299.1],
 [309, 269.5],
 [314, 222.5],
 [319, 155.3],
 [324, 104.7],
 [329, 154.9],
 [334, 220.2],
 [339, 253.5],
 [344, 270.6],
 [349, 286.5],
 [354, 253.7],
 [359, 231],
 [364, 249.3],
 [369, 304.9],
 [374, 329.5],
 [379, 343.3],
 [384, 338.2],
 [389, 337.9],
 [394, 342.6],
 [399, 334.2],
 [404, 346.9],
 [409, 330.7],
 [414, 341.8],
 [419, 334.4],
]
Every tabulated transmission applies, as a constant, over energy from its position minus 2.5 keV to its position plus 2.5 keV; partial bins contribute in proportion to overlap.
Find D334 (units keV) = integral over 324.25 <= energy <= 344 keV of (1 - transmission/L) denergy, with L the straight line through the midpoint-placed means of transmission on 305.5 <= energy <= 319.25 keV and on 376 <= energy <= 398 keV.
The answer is 4.46 keV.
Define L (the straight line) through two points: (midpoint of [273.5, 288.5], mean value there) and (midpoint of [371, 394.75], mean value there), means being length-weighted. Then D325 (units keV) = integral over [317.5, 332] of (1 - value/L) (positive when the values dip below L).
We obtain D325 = 8.4 keV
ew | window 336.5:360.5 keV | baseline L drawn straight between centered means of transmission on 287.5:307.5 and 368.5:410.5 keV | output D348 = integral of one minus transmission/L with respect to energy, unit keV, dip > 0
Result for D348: 4.84 keV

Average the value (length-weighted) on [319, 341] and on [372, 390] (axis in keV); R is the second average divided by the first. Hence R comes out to 1.89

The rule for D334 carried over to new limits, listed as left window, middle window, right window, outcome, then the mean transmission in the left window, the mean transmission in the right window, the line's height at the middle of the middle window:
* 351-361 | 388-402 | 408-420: -1.48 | 245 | 336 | 307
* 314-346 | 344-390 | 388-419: -4.71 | 194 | 339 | 267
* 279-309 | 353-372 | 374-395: 4.07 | 316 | 339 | 333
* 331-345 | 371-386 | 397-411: -1.75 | 242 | 338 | 301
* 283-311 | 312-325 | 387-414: 6.22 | 311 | 339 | 316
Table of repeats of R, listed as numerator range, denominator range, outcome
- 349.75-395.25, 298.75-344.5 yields 1.37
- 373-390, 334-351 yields 1.29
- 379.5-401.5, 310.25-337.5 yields 1.89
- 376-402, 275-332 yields 1.31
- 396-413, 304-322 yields 1.51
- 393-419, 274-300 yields 1.04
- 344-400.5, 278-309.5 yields 0.96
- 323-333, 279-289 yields 0.45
